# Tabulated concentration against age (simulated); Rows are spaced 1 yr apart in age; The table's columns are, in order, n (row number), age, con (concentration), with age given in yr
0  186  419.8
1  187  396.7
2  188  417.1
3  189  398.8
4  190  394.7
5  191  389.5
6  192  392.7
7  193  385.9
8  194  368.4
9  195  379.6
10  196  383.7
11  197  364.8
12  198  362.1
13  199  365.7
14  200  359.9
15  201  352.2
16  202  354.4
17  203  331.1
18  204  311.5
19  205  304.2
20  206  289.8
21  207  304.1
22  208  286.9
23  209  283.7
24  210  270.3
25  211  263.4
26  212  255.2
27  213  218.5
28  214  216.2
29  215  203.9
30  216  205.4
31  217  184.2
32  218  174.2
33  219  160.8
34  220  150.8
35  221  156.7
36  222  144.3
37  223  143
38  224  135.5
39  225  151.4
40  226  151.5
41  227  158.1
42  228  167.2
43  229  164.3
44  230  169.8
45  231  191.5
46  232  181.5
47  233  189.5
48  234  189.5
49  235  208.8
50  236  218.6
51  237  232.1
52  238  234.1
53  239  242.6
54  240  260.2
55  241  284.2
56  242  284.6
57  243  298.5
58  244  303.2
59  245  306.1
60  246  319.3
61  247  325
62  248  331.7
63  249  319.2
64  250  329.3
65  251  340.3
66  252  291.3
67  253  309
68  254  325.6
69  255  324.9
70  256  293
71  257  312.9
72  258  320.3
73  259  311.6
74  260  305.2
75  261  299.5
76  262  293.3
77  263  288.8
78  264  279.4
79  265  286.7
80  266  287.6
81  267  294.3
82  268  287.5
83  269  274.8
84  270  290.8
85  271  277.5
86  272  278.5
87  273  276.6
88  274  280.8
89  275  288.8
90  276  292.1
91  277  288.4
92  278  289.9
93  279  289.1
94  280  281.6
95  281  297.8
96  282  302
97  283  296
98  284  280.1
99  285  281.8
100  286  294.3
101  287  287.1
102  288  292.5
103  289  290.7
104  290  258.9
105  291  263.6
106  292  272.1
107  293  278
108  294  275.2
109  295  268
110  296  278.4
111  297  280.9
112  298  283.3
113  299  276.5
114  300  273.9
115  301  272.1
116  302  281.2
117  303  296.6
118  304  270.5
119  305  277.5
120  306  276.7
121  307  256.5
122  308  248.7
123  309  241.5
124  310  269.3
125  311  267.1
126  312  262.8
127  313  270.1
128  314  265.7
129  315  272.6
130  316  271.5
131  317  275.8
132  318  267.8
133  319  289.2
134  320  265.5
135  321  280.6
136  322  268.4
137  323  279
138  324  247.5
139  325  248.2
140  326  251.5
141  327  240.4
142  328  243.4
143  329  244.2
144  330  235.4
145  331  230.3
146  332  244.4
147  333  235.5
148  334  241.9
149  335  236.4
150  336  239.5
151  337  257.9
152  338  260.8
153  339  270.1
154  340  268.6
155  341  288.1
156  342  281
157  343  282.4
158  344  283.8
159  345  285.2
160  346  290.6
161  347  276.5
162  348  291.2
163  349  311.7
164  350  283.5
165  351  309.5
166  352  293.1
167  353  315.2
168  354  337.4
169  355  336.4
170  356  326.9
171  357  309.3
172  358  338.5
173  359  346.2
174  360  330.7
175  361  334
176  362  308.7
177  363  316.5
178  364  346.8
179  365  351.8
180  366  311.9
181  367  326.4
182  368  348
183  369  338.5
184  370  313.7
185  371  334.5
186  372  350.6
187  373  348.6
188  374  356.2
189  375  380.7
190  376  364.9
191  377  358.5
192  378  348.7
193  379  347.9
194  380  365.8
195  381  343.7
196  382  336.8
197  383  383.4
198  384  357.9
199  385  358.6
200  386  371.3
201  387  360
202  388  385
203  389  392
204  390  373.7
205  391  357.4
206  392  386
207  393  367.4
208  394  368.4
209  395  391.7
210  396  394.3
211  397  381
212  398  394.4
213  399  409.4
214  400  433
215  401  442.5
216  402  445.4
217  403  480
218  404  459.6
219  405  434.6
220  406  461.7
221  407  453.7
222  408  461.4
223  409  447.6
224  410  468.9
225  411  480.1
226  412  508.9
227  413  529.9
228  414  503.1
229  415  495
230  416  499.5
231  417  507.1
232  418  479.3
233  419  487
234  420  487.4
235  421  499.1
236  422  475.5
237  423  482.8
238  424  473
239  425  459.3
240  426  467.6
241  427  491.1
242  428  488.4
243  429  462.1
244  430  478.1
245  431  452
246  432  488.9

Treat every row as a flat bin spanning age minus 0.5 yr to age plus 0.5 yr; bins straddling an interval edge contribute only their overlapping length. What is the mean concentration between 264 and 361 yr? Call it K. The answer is 279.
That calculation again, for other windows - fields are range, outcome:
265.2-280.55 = 285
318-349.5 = 264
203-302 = 262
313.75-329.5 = 263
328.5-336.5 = 238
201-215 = 283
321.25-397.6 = 316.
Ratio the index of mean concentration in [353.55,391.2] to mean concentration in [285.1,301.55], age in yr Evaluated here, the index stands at 1.2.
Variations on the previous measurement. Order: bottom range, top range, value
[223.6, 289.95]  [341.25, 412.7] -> 1.34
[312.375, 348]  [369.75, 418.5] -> 1.55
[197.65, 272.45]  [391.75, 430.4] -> 1.76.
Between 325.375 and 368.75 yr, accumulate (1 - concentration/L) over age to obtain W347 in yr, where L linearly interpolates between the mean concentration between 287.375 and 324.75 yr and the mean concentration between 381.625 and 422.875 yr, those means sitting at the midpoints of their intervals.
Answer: 6.6 yr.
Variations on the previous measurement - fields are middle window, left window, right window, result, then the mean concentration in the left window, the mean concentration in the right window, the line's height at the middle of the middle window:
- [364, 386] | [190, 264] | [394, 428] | 3.9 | 271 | 462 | 425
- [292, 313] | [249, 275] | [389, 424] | 4.2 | 299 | 448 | 340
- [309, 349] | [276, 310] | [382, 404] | 6.9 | 279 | 392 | 320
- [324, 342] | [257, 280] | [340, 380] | 3.6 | 290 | 323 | 313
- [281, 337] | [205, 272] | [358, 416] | 8.5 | 251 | 389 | 317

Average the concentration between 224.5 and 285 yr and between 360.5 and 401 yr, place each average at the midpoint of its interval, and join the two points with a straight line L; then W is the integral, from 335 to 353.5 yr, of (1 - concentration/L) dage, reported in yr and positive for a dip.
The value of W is 3.0 yr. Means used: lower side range 271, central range 281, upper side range 361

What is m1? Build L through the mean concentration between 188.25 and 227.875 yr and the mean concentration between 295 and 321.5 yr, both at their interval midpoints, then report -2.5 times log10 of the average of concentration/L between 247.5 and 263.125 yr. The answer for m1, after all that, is -0.15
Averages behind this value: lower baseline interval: 274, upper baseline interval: 272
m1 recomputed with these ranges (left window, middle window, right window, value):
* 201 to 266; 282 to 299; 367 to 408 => 0.08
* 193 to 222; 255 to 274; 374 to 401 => 0.06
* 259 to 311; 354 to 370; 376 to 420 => 0.14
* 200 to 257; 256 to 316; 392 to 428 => 0.11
